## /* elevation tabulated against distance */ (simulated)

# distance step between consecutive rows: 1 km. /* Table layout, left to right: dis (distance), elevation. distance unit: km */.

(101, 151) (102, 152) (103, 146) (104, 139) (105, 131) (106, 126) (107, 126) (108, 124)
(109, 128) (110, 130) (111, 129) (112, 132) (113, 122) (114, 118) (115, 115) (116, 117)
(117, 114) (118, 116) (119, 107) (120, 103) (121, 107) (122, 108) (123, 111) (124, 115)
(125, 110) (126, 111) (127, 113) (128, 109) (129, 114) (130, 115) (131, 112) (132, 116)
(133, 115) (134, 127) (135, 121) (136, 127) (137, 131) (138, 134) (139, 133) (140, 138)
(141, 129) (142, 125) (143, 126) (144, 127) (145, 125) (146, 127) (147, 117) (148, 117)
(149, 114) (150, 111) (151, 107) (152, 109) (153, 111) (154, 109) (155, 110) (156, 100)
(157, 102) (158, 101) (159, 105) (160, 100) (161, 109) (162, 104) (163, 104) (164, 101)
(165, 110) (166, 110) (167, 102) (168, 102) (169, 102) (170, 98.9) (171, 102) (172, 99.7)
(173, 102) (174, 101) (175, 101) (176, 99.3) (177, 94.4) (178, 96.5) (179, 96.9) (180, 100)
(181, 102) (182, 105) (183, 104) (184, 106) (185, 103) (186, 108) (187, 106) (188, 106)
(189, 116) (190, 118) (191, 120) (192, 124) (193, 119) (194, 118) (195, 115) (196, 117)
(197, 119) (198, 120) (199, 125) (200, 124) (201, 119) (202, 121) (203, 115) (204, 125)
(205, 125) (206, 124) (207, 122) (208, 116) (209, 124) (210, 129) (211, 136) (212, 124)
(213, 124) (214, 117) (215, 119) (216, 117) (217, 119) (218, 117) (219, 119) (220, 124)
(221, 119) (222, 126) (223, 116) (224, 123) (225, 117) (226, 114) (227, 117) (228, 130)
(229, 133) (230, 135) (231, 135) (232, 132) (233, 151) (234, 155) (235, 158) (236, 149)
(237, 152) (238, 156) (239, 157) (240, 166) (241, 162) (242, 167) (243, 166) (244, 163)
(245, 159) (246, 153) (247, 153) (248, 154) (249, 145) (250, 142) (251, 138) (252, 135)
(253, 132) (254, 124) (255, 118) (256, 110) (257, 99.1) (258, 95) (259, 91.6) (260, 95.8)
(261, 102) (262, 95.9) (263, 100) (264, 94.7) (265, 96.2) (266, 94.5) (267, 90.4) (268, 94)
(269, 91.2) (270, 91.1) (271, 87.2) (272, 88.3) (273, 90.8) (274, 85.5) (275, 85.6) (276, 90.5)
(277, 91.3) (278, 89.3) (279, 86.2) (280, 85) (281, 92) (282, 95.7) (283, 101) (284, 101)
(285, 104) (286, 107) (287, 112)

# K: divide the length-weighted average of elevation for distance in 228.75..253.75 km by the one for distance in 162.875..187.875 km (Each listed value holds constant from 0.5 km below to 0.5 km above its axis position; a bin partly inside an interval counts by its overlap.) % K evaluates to 1.46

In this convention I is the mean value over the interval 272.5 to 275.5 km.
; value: 87.3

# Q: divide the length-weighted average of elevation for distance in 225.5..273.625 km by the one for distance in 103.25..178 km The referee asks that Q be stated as 1.1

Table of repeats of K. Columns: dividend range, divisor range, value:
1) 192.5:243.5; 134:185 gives 1.18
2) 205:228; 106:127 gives 1.03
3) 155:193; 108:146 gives 0.87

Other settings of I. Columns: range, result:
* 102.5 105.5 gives 139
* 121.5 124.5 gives 111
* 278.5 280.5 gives 85.6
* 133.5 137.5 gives 126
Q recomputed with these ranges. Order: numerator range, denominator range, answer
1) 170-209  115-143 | 0.95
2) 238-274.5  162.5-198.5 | 1.13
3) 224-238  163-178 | 1.35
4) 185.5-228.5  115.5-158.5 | 1.03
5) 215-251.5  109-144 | 1.17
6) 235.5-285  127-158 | 0.98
